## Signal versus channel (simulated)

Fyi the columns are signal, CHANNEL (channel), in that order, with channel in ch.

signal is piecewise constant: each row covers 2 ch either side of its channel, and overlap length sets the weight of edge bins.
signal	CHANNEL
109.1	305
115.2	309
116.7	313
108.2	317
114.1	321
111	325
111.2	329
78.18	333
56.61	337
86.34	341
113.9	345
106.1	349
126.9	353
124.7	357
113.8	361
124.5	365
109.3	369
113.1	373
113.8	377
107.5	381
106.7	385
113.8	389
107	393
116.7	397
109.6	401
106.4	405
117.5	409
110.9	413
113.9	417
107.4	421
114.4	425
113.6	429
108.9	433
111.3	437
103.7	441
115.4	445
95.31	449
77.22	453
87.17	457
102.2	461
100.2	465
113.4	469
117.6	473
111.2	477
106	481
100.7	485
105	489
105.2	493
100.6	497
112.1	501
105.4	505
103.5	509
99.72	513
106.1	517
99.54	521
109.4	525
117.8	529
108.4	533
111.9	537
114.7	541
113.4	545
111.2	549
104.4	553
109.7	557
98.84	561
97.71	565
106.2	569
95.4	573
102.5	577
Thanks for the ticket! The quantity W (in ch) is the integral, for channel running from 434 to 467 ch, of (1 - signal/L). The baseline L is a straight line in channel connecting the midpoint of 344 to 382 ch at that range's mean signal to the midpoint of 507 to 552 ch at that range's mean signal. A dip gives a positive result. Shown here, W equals 3.7 ch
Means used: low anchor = 116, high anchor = 109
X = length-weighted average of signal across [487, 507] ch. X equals 106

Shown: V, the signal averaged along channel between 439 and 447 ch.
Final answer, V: 110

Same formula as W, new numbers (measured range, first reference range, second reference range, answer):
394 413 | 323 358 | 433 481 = -1.8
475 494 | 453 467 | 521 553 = -1.2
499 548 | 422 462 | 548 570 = -2.2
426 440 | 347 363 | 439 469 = -1.1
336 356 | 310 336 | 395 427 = 1.0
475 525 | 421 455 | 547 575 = -0.3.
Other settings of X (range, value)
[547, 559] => 108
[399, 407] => 108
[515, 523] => 103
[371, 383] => 111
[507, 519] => 103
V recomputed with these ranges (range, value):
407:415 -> 114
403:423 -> 111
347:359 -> 119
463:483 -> 110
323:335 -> 100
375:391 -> 110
